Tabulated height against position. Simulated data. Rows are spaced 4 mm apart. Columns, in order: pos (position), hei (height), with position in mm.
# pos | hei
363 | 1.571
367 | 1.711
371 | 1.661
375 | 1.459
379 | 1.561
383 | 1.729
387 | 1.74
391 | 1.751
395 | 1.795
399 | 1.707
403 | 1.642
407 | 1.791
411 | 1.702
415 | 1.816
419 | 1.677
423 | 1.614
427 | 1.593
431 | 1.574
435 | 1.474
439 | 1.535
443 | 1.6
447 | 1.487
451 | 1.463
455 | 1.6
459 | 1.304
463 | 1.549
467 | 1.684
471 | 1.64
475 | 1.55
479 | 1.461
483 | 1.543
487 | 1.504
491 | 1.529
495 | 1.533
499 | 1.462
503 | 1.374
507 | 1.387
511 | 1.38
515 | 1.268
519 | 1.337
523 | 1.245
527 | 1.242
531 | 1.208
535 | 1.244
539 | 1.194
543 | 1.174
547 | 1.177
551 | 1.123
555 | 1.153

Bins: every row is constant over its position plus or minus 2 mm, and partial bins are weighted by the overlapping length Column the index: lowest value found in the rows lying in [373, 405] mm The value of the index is 1.459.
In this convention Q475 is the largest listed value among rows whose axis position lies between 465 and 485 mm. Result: 1.684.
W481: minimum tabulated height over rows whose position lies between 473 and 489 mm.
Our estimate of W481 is 1.461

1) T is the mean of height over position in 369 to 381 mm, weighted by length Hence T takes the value 1.56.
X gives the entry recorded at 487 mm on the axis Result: 1.504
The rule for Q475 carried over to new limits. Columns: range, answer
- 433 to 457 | 1.6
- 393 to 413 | 1.795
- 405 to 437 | 1.816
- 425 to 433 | 1.593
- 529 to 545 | 1.244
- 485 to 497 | 1.533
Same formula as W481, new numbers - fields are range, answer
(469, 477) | 1.55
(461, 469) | 1.549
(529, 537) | 1.208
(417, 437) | 1.474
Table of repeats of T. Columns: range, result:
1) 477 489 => 1.5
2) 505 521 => 1.34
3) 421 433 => 1.59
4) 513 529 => 1.27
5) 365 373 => 1.69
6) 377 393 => 1.7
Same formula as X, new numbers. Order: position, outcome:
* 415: 1.816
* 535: 1.244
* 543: 1.174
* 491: 1.529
